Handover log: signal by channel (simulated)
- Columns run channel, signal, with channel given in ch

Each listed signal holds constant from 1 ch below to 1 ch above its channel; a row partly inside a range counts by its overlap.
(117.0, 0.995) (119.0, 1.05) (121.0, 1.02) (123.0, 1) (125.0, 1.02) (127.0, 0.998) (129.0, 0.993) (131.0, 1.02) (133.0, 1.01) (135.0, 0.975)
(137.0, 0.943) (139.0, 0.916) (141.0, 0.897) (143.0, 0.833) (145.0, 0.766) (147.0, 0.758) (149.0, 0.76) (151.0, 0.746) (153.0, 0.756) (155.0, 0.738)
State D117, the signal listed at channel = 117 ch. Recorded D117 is 0.995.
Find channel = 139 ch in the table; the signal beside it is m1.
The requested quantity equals 0.916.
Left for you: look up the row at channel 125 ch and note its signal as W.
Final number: 1.02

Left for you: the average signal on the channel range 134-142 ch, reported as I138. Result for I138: 0.933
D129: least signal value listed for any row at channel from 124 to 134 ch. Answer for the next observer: 0.993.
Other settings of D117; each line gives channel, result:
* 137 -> 0.943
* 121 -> 1.02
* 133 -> 1.01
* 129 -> 0.993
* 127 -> 0.998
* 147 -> 0.758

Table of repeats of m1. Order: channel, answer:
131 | 1.02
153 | 0.756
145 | 0.766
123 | 1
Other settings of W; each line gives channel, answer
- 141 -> 0.897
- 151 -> 0.746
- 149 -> 0.76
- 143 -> 0.833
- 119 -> 1.05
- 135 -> 0.975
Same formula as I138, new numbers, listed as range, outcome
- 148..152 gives 0.753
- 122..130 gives 1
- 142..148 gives 0.786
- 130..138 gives 0.987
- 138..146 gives 0.853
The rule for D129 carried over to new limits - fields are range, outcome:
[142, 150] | 0.758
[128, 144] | 0.833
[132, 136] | 0.975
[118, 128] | 0.998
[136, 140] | 0.916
